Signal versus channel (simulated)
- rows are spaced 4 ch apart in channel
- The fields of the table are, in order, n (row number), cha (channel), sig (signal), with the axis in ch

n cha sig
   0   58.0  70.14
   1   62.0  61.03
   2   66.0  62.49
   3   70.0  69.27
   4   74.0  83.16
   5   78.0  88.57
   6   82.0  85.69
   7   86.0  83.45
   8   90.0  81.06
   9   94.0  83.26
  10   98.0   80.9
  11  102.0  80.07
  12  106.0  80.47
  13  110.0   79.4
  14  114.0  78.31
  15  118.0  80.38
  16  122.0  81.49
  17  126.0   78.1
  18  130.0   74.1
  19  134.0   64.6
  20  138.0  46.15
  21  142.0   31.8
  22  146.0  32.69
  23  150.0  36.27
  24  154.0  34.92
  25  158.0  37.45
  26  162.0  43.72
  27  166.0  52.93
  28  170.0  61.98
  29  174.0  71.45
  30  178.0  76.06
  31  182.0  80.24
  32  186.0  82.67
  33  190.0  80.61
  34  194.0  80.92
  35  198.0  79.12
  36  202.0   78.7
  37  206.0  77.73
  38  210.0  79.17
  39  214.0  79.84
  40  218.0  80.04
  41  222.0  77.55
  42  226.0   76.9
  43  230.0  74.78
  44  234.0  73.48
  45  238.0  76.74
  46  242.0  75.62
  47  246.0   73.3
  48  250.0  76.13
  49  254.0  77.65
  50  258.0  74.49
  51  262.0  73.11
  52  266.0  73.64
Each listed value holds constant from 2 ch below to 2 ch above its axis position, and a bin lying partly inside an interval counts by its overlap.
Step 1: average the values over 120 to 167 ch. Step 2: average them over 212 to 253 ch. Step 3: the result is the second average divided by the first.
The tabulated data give 1.5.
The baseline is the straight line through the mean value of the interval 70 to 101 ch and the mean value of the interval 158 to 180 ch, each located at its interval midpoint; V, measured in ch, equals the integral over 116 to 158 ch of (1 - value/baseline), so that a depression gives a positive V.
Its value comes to 8.5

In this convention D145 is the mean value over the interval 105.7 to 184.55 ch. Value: 60.9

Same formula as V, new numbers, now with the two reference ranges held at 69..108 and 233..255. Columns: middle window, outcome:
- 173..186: 0.1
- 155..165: 4.8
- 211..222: -0.4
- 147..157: 5.5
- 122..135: 1.0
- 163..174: 2.8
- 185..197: -0.5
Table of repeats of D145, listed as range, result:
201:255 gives 76.9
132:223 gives 63.6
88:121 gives 80.5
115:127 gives 80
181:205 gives 80.3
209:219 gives 79.7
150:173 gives 46.4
